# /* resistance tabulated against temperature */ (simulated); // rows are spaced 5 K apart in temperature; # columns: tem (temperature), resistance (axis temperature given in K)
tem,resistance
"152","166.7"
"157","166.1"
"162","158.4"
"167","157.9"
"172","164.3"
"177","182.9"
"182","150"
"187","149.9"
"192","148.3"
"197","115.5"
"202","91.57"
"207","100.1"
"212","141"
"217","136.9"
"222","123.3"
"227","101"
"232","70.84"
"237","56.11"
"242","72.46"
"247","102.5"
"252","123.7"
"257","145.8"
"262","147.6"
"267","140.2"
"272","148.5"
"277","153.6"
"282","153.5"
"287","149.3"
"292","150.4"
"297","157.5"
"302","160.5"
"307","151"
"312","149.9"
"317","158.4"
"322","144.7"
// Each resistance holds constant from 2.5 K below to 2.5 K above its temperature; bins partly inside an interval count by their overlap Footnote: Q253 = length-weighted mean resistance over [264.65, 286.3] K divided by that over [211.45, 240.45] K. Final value 1.5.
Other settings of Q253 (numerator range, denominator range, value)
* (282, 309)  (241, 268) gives 1.24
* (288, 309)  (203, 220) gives 1.26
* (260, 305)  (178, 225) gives 1.16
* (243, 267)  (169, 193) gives 0.80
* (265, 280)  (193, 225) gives 1.24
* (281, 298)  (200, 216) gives 1.34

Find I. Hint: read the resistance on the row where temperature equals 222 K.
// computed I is 123.3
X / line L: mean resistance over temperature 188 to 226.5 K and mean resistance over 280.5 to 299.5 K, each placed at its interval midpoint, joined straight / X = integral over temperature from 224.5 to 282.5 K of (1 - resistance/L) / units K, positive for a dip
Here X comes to 9.83 K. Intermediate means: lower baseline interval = 122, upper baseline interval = 153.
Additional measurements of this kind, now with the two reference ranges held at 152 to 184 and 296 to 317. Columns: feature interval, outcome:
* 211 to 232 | 5.56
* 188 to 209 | 5.85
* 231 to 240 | 5.46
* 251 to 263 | 1.38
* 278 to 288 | 0.28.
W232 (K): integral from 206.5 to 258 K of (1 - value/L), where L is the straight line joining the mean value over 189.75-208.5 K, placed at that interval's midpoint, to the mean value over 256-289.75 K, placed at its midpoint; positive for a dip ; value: 9.2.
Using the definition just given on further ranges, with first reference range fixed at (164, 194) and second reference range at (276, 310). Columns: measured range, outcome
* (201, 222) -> 5.0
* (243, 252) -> 3.0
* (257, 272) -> 1.0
